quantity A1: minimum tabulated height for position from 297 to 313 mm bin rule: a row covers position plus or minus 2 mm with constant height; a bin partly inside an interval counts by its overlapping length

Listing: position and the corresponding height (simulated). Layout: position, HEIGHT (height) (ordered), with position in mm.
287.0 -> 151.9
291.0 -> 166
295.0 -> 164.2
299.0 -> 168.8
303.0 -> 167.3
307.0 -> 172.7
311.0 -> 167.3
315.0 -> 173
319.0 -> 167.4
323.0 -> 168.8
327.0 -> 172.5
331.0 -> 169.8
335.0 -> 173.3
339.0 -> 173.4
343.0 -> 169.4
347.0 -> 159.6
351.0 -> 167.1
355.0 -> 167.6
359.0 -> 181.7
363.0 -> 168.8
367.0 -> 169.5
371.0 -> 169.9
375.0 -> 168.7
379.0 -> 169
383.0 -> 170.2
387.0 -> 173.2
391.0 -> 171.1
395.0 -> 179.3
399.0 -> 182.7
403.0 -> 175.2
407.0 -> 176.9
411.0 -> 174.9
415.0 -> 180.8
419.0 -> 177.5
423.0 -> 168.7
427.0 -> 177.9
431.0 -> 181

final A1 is 167.3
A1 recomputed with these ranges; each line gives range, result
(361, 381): 168.7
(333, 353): 159.6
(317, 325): 167.4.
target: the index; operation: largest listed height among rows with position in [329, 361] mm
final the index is 181.7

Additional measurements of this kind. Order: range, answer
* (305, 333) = 173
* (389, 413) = 182.7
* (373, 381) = 169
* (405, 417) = 180.8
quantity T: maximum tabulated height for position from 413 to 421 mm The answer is 180.8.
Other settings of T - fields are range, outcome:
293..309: 172.7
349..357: 167.6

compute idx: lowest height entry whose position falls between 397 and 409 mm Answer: 175.2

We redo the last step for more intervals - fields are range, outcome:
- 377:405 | 169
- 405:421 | 174.9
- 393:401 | 179.3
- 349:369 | 167.1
